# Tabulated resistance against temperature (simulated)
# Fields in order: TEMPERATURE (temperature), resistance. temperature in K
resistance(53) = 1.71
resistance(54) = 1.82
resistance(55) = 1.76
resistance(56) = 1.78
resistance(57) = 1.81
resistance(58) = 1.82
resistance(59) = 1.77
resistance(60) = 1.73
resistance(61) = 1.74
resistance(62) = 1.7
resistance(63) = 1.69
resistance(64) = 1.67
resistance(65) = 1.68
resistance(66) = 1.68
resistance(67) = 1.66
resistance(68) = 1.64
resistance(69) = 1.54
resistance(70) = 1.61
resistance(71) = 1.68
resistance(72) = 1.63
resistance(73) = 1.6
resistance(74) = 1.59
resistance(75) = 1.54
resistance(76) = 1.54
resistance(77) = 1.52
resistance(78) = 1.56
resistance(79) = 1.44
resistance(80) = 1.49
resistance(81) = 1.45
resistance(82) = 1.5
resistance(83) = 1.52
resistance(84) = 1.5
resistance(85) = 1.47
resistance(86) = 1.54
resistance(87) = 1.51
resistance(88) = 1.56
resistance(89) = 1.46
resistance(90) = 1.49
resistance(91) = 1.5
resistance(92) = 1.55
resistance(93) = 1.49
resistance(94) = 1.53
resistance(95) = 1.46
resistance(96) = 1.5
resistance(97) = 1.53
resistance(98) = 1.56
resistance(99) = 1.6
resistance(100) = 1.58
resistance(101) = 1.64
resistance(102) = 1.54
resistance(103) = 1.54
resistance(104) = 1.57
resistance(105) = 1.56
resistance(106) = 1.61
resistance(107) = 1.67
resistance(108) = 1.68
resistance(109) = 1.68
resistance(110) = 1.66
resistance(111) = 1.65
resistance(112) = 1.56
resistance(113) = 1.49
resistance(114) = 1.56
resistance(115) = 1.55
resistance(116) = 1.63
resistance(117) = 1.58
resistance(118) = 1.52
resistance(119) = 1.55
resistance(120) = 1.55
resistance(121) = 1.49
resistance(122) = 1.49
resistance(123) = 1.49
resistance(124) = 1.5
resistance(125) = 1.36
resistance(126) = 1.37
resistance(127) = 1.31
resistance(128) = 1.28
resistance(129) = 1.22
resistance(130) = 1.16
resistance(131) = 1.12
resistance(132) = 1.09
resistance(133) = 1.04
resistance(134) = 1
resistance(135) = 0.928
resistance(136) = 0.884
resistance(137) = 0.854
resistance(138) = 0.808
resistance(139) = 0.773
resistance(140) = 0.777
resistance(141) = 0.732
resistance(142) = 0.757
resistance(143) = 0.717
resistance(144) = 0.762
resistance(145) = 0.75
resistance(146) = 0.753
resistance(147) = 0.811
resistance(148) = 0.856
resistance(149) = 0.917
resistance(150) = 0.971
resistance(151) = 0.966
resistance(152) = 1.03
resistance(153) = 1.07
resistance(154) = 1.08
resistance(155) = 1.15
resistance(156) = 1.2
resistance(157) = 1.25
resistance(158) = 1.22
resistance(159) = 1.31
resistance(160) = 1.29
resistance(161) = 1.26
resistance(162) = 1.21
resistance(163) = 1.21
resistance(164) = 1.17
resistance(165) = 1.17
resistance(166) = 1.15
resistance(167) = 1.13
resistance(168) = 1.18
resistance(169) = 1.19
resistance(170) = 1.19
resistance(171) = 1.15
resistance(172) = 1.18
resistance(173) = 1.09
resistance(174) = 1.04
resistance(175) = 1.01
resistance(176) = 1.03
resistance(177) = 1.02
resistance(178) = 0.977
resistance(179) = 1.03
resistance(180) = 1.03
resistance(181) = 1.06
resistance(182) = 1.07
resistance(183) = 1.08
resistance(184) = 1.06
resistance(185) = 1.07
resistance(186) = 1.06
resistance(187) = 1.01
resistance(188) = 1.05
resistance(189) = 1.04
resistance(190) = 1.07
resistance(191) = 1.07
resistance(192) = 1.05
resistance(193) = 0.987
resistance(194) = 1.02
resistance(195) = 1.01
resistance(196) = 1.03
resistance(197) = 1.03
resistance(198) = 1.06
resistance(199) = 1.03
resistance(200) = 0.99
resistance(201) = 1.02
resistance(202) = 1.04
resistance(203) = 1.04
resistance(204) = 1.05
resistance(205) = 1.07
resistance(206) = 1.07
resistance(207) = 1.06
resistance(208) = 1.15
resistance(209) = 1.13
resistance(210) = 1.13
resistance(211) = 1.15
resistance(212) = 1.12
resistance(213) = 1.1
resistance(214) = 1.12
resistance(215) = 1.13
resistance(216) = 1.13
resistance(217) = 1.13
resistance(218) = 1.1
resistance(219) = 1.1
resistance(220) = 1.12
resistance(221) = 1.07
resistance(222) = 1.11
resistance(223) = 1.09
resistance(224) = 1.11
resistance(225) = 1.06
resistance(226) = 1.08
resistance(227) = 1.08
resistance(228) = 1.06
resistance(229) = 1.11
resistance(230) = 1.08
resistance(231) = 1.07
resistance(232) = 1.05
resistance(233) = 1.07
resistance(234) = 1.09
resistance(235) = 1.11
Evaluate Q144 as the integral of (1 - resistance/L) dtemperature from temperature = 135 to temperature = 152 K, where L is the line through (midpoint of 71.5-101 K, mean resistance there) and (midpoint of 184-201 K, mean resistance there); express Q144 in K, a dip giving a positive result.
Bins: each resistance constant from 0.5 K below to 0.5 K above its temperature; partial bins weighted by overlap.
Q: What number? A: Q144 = 5.8 K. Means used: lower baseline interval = 1.53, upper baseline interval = 1.04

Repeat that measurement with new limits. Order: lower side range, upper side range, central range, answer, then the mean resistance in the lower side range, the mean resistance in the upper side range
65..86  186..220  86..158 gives 5.1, 1.56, 1.07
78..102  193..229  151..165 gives 1.0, 1.52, 1.08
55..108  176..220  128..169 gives 8.2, 1.59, 1.06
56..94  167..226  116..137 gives 1.3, 1.59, 1.08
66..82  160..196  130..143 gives 3.9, 1.57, 1.09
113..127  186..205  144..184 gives 4.7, 1.5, 1.03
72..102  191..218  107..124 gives -1.9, 1.53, 1.07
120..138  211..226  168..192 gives 1.7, 1.21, 1.11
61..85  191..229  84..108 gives -0.7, 1.58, 1.08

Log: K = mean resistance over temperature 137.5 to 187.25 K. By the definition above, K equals 1.04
